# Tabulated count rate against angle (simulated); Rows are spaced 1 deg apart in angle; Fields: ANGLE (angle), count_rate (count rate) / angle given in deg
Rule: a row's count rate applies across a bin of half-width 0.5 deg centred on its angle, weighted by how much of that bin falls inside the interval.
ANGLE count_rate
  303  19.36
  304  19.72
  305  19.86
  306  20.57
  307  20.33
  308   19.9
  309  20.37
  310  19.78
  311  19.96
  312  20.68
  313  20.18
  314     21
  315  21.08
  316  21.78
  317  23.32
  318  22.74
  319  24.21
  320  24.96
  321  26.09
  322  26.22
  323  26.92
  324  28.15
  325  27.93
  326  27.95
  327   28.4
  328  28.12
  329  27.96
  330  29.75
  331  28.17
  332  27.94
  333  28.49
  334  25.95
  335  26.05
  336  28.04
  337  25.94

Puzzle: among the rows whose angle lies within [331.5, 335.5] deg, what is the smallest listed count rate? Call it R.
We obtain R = 25.95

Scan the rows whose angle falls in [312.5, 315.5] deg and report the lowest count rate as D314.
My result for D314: 20.18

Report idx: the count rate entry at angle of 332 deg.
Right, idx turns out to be 27.94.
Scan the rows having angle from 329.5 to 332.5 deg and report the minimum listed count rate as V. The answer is 27.94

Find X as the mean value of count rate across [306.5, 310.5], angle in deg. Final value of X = 20.1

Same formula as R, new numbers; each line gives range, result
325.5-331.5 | 27.95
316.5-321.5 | 22.74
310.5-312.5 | 19.96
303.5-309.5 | 19.72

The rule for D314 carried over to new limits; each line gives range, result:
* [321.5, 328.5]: 26.22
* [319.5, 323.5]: 24.96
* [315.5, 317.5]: 21.78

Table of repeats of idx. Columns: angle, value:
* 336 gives 28.04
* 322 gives 26.22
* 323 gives 26.92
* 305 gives 19.86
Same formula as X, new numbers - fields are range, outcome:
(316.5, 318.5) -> 23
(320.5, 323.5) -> 26.4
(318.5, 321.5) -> 25.1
